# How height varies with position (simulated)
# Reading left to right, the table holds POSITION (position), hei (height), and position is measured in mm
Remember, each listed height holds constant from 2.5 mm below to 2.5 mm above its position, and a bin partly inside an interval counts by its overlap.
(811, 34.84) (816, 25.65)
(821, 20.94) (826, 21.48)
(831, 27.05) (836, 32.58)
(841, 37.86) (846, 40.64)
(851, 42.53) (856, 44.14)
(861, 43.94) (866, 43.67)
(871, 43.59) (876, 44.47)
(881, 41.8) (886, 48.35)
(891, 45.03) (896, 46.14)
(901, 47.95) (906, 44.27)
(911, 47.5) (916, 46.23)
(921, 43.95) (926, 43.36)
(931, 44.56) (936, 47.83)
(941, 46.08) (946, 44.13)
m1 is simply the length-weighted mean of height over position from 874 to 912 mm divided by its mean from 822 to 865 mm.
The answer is 1.27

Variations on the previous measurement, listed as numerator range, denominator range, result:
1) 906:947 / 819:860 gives 1.34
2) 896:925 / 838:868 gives 1.09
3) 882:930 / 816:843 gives 1.66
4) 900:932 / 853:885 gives 1.03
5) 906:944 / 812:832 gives 1.87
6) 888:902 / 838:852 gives 1.16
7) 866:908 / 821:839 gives 1.70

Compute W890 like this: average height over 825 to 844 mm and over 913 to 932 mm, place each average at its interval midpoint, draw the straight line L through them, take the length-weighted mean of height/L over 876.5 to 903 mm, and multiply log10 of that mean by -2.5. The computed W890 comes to -0.16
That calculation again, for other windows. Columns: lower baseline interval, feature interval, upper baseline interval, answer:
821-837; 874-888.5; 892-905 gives -0.091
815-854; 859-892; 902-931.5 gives -0.161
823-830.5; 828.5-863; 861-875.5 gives -0.179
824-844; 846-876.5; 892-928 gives -0.213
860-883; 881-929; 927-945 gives -0.024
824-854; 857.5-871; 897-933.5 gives -0.159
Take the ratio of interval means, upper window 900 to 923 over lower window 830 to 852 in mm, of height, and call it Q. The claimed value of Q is 1.26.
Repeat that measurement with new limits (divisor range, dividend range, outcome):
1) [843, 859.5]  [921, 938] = 1.06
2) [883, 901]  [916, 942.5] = 0.97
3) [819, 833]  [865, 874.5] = 1.89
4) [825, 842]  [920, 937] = 1.50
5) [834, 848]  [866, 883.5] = 1.17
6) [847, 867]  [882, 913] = 1.07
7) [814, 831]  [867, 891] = 1.92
